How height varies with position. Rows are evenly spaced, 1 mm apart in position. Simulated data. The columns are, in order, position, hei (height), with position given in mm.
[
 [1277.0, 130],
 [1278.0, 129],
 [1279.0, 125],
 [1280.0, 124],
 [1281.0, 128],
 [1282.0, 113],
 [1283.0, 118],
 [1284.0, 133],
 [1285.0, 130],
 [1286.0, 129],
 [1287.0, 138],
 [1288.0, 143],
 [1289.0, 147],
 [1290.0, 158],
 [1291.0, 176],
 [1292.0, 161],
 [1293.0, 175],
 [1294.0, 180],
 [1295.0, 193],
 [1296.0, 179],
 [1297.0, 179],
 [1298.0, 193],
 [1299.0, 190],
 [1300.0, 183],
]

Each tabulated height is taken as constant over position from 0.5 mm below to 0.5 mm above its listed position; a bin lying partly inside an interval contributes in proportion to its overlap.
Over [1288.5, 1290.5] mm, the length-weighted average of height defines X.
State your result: 152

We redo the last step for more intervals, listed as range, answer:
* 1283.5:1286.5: 131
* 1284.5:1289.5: 137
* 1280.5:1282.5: 120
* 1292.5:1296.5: 182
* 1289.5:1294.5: 170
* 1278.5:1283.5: 122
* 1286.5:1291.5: 152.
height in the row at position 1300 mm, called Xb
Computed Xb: 183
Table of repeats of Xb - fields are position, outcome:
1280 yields 124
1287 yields 138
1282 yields 113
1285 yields 130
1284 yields 133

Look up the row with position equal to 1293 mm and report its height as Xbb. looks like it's 175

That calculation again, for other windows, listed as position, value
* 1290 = 158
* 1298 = 193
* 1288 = 143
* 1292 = 161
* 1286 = 129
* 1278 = 129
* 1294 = 180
